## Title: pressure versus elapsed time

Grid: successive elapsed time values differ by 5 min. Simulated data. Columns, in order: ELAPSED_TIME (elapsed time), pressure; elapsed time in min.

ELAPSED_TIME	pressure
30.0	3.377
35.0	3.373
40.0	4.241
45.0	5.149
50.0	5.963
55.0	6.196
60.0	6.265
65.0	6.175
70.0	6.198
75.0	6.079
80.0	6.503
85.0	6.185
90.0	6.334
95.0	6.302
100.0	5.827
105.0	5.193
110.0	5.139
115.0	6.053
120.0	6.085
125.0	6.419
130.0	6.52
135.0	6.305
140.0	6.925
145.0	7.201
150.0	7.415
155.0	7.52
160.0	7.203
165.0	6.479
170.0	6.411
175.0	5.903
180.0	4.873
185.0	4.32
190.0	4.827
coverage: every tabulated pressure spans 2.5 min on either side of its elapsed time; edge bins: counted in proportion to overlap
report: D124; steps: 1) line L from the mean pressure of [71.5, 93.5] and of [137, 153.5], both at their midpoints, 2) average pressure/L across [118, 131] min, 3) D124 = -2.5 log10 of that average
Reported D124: 0.09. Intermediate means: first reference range 6.27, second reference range 7.17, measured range 6.33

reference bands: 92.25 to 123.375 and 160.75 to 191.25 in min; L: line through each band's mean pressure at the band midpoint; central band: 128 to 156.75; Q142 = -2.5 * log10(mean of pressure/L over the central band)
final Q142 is -0.22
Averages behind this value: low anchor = 5.79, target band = 6.97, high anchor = 5.59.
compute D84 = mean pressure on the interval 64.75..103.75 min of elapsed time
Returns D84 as 6.17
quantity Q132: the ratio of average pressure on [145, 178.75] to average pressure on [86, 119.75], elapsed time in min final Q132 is 1.16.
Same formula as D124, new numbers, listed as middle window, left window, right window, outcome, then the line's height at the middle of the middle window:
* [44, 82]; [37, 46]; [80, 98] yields -0.148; 5.34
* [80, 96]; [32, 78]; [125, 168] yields -0.053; 6.01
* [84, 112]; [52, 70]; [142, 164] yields 0.140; 6.63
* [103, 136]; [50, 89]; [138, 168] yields 0.138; 6.75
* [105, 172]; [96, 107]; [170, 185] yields -0.187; 5.51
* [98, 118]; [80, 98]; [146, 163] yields 0.186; 6.6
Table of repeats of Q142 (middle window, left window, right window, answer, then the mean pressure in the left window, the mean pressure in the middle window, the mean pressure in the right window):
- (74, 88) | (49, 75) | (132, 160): 0.02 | 6.16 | 6.28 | 7.07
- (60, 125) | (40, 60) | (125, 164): 0.03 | 5.64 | 6.03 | 6.95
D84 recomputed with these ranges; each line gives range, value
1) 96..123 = 5.71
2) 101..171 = 6.48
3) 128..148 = 6.76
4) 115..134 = 6.3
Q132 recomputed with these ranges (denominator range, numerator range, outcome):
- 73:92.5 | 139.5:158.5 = 1.16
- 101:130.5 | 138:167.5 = 1.22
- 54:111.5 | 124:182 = 1.09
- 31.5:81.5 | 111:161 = 1.21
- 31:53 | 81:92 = 1.36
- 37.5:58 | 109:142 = 1.15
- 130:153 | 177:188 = 0.67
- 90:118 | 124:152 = 1.18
